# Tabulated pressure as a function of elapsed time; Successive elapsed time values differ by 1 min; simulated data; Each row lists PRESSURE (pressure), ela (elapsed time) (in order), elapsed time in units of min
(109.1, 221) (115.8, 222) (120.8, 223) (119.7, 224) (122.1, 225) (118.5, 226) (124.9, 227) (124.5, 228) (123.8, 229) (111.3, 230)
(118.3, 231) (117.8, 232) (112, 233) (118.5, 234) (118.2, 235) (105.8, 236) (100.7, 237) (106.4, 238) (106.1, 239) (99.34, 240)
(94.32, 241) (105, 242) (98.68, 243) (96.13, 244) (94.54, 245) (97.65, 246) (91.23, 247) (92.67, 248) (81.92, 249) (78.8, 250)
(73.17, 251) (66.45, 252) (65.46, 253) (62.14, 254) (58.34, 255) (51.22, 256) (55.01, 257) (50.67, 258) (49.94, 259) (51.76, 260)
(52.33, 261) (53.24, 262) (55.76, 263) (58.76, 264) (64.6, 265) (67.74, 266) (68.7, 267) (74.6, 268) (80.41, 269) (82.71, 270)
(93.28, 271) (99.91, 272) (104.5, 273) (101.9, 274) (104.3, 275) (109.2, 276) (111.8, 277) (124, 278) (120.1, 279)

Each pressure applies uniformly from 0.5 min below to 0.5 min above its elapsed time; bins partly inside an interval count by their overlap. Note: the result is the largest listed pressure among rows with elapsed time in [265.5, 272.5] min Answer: 99.91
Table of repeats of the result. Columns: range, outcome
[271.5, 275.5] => 104.5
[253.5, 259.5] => 62.14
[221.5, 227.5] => 124.9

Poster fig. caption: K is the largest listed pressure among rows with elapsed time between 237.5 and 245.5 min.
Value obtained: 106.4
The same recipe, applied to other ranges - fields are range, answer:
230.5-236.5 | 118.5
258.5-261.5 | 52.33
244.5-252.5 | 97.65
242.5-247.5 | 98.68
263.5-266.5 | 67.74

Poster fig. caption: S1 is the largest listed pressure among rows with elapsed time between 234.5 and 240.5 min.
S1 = 118.2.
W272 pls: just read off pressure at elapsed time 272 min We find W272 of 99.91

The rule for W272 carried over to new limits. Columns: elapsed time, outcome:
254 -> 62.14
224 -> 119.7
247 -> 91.23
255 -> 58.34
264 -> 58.76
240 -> 99.34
